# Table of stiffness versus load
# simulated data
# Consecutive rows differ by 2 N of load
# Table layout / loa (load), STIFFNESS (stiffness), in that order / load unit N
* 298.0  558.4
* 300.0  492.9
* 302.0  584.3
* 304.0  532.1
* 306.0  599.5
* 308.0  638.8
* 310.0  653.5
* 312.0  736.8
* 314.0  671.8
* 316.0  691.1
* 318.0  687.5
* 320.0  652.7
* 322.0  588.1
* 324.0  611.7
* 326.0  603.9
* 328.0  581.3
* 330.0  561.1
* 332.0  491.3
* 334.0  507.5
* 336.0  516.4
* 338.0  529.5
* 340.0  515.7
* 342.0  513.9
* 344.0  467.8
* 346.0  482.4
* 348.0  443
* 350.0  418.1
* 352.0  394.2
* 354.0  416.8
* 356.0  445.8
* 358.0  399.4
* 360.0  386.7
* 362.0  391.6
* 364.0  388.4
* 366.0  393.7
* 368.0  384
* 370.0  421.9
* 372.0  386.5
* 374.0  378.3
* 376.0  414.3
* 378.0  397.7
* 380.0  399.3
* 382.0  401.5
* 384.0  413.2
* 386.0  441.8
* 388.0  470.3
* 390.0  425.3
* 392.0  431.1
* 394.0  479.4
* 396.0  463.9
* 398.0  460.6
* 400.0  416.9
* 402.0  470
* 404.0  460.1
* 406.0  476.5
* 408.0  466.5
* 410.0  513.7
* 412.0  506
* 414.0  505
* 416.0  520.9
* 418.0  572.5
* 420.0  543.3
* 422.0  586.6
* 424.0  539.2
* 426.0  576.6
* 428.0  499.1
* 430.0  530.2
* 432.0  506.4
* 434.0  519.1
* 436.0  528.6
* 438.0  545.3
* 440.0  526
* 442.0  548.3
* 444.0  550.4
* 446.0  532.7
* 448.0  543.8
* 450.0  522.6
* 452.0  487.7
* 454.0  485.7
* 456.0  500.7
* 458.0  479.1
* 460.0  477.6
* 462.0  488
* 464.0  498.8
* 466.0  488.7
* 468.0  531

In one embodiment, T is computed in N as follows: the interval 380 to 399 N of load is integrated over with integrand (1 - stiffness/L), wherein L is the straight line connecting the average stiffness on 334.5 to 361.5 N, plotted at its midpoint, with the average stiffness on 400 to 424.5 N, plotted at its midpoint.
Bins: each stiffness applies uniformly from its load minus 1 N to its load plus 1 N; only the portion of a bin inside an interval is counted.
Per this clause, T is 1.9 N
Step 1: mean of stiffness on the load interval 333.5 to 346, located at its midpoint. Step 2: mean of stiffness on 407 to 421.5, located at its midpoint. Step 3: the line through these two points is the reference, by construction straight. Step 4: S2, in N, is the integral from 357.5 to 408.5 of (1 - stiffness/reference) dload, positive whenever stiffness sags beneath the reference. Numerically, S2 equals 9.04 N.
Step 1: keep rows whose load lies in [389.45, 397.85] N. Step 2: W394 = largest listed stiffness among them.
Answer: 479.4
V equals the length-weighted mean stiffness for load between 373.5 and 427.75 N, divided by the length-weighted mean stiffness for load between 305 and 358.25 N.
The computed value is 0.9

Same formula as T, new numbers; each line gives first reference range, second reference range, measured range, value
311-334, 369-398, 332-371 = 6.2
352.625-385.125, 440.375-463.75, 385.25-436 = -4.4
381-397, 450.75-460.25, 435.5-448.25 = -1.6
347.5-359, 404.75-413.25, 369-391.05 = 1.9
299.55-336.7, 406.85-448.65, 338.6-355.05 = 3.5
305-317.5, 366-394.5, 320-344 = 1.8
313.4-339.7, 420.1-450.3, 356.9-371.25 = 4.4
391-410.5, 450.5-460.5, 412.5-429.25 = -2.5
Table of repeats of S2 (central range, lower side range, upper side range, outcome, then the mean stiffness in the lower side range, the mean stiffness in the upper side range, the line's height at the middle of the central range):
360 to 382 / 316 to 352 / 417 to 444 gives 5.9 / 540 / 540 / 540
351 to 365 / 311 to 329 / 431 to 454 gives 4.7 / 647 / 526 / 610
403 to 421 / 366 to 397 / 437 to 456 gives -1.4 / 420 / 526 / 469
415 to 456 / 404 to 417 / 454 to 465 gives -3.4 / 495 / 489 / 492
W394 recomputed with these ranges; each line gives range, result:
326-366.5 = 603.9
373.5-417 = 520.9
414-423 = 586.6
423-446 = 576.6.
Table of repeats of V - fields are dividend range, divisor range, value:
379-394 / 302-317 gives 0.67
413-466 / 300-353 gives 0.93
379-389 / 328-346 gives 0.83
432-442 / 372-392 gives 1.28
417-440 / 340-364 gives 1.24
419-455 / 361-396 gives 1.28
